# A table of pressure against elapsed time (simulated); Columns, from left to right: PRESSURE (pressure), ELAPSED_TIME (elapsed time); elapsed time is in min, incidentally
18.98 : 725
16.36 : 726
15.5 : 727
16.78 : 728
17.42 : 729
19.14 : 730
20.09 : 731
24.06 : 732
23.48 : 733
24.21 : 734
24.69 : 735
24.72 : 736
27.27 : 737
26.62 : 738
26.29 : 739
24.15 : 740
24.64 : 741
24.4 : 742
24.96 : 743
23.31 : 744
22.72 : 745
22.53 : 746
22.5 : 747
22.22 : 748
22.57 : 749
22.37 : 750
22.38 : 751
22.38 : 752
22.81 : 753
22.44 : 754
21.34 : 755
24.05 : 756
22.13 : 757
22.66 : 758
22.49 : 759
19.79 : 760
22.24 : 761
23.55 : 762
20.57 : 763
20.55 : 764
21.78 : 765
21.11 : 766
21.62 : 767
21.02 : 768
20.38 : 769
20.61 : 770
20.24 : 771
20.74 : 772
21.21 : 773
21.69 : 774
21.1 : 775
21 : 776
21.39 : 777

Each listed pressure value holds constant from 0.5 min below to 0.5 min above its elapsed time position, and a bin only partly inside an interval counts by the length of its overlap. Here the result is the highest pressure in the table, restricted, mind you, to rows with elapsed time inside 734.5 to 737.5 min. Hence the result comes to 27.27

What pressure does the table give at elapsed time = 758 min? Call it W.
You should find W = 22.66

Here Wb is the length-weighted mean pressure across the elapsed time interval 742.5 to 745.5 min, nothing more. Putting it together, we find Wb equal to 23.7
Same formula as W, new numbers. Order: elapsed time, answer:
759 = 22.49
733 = 23.48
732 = 24.06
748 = 22.22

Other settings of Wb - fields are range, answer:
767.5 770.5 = 20.7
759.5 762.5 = 21.9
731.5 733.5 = 23.8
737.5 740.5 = 25.7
